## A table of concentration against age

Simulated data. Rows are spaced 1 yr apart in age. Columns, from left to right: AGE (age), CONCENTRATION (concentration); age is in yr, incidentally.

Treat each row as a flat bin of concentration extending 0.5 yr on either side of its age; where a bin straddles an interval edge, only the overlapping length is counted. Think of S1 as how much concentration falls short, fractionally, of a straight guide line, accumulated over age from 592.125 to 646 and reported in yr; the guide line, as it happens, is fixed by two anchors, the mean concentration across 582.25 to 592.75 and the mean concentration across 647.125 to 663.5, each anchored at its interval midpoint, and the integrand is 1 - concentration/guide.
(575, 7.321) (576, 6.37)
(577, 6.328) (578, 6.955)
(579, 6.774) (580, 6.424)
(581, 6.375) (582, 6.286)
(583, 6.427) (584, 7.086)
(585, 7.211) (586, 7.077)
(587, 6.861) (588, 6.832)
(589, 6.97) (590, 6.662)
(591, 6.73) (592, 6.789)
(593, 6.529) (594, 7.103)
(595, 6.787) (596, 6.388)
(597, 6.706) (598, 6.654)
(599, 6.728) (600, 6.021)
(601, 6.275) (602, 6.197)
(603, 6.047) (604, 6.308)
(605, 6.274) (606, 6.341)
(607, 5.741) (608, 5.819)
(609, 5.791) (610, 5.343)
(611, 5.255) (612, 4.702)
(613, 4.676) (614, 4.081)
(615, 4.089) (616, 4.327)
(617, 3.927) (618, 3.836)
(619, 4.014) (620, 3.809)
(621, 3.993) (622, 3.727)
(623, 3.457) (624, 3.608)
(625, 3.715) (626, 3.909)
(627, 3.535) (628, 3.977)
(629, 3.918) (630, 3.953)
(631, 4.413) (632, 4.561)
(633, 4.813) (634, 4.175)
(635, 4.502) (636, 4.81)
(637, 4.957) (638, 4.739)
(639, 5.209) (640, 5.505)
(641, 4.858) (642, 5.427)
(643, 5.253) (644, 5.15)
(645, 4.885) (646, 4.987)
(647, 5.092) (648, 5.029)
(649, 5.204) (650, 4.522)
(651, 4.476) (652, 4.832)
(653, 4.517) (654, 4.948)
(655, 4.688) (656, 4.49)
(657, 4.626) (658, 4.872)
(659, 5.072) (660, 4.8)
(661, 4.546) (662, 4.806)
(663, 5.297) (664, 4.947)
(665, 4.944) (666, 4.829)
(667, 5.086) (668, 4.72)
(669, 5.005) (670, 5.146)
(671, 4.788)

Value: 7.88 yr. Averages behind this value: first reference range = 6.84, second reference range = 4.8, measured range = 5.05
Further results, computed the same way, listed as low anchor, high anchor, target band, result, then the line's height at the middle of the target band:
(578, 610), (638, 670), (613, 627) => 4.6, 5.82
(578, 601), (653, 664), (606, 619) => 2.7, 6.07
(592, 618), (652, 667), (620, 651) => 4.1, 5.23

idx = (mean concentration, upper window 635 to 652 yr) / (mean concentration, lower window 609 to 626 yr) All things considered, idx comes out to 1.19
